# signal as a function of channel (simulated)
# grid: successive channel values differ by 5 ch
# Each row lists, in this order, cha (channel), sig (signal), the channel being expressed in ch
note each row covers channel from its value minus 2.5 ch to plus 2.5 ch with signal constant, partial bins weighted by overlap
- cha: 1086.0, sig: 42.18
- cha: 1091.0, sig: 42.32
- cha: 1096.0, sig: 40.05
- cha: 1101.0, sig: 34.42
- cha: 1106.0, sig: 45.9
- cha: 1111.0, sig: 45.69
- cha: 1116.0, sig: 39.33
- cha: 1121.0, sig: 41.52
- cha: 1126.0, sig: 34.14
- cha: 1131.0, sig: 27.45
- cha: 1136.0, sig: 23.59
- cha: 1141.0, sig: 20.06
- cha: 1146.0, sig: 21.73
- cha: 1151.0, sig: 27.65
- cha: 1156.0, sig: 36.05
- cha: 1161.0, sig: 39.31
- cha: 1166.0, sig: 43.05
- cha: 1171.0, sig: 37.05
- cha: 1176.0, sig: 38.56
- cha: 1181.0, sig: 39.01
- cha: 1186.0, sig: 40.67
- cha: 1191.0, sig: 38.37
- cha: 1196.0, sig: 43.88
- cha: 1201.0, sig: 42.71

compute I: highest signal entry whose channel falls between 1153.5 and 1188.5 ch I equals 43.05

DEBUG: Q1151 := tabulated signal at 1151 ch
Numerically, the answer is 27.65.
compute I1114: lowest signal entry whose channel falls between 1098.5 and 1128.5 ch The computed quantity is 34.14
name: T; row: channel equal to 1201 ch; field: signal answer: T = 42.71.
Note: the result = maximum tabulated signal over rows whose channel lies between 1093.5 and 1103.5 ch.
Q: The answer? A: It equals 40.05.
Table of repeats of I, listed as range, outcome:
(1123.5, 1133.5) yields 34.14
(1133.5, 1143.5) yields 23.59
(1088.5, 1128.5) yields 45.9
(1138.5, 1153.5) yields 27.65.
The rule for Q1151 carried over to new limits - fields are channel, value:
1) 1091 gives 42.32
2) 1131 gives 27.45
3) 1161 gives 39.31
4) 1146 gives 21.73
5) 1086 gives 42.18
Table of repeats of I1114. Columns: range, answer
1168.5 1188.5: 37.05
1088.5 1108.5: 34.42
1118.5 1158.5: 20.06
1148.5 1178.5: 27.65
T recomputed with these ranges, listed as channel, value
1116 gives 39.33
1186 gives 40.67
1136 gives 23.59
